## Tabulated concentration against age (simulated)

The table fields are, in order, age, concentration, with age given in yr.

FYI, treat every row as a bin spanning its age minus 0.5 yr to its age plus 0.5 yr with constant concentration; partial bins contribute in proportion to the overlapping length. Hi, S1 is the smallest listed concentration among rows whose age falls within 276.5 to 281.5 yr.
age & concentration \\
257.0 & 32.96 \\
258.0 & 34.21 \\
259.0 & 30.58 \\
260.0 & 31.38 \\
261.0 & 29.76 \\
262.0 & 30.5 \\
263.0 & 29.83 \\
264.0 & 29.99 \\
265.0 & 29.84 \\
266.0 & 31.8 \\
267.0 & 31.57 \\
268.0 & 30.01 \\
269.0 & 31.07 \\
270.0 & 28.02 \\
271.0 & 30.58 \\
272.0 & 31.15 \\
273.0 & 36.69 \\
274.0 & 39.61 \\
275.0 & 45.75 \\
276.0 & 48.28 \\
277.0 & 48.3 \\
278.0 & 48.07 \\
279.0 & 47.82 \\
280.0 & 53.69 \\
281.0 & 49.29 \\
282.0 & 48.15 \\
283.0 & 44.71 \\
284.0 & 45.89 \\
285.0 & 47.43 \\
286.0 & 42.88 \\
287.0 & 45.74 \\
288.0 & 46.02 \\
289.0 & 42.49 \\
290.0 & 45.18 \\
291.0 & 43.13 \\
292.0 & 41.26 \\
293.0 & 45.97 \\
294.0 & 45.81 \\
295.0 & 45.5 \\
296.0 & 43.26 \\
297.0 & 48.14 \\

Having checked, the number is 47.82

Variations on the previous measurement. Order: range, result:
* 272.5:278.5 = 36.69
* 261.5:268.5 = 29.83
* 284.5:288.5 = 42.88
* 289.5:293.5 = 41.26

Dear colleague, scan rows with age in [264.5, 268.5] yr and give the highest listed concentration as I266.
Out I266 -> 31.8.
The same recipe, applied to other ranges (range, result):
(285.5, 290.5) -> 46.02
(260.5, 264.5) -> 30.5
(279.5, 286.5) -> 53.69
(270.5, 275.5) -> 45.75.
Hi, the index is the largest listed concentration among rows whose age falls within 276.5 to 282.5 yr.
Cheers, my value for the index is 53.69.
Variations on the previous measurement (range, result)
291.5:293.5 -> 45.97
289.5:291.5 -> 45.18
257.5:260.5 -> 34.21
